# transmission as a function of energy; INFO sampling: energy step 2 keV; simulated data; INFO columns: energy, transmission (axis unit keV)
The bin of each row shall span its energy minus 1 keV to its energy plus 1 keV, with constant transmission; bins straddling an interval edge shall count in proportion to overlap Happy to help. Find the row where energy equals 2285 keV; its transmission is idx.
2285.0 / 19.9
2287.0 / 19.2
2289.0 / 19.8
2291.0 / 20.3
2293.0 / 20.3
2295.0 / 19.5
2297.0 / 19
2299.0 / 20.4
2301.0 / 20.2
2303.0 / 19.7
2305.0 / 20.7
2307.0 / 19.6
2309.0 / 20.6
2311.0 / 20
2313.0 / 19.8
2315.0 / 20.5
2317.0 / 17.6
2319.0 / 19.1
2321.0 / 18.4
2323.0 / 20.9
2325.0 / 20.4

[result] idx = 19.9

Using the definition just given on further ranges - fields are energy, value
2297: 19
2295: 19.5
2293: 20.3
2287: 19.2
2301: 20.2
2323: 20.9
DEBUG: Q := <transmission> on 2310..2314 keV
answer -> 19.9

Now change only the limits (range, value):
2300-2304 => 19.9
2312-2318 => 19.3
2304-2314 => 20.1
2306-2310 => 20.1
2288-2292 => 20.1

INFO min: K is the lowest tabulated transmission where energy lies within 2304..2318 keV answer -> 17.6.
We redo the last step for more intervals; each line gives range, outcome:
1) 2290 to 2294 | 20.3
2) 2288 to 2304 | 19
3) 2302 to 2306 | 19.7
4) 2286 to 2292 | 19.2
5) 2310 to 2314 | 19.8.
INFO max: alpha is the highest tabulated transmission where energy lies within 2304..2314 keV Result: 20.7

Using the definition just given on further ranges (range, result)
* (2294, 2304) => 20.4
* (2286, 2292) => 20.3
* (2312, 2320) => 20.5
